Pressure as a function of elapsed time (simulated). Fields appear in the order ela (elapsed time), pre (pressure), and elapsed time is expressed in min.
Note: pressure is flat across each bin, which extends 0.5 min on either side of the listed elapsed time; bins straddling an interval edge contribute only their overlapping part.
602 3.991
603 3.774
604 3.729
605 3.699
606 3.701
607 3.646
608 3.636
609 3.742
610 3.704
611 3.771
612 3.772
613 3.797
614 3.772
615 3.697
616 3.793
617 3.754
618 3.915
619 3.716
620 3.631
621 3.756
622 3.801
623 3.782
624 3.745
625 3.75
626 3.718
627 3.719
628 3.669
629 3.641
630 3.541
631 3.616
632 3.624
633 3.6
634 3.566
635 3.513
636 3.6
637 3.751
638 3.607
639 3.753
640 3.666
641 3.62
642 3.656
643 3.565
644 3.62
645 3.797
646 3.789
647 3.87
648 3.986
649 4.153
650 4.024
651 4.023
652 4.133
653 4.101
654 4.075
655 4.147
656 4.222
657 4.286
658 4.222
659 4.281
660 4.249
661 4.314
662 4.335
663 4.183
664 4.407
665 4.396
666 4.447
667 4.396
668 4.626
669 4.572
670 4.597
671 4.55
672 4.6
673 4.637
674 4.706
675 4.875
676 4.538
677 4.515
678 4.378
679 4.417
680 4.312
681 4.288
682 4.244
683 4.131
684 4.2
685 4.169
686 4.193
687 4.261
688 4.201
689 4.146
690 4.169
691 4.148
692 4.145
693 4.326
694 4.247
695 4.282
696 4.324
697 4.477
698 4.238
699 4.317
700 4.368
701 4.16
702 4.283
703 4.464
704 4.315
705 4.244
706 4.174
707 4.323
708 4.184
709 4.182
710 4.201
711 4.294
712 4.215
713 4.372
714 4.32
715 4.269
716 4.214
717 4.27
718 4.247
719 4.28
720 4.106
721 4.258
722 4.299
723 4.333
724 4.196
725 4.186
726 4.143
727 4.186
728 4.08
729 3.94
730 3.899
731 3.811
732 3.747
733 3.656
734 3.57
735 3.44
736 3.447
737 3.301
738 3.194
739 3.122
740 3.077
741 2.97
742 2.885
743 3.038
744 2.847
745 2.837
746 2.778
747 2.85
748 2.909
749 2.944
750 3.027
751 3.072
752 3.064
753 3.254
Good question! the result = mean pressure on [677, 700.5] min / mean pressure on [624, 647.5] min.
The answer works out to 1.16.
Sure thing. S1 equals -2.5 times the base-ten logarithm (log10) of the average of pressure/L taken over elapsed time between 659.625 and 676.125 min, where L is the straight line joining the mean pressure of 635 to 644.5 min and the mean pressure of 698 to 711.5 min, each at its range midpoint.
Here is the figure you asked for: -0.15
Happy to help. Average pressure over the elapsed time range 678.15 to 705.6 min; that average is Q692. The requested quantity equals 4.26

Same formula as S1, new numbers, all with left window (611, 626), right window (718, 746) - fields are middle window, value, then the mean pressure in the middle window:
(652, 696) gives -0.17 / 4.34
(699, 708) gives -0.17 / 4.29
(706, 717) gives -0.16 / 4.25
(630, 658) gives -0.03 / 3.83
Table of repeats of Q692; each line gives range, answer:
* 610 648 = 3.71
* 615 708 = 4.09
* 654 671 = 4.35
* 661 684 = 4.45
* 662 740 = 4.2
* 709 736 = 4.09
